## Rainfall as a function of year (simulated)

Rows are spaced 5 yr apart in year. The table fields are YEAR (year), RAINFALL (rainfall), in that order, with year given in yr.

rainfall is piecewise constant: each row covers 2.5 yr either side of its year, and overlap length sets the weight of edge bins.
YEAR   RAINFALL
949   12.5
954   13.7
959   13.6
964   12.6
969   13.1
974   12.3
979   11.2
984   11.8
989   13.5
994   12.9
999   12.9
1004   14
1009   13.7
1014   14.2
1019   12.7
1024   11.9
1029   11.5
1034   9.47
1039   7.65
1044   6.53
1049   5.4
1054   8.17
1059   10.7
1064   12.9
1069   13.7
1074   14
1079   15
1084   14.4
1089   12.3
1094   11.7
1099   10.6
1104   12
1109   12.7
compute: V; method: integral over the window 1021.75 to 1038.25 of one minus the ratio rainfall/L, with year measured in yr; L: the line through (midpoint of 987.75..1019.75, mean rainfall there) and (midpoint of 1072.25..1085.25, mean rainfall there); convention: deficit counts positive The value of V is 3.85 yr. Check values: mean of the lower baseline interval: 13.4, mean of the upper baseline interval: 14.5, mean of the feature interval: 10.6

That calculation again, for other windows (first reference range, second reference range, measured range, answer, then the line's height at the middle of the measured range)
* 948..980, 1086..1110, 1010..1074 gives 8.5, 12.3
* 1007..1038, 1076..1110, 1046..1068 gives 5.0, 12.3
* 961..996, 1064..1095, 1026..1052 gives 9.8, 13.1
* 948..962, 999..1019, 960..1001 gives 2.8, 13.5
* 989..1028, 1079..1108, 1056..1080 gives -0.7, 12.7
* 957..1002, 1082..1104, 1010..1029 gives -0.5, 12.5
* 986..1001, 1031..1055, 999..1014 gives -2.8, 11.6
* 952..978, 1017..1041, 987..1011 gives -3.4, 11.7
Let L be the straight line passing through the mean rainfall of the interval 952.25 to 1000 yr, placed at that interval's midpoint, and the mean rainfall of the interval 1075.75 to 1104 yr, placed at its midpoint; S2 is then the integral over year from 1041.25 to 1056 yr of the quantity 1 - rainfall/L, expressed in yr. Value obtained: 7.0 yr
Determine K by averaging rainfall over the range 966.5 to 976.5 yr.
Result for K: 12.7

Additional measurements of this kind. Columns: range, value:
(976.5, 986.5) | 11.5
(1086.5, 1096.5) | 12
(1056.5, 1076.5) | 12.8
